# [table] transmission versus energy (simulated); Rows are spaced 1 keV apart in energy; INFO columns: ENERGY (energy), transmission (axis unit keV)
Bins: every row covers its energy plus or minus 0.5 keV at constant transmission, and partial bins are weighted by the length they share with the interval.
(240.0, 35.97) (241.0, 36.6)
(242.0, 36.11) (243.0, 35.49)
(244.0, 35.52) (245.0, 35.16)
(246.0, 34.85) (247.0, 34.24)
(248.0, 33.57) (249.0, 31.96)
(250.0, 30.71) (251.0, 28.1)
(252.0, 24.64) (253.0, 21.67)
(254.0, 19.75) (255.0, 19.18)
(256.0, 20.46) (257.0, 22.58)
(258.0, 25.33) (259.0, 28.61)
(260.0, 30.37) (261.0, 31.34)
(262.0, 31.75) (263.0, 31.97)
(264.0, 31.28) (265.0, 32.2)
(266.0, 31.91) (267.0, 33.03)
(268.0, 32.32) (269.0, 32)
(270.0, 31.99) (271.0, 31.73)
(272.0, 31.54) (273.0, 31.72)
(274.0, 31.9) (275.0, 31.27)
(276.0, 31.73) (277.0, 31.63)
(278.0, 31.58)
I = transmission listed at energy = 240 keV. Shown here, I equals 35.97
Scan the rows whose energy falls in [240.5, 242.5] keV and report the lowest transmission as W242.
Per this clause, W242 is 36.11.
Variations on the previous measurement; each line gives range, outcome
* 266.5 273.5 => 31.54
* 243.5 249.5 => 31.96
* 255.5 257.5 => 20.46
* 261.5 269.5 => 31.28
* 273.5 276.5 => 31.27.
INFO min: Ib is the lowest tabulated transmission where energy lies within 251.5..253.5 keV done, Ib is 21.67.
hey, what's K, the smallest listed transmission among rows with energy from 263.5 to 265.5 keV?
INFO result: 31.28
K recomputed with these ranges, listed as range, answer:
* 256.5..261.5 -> 22.58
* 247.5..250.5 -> 30.71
